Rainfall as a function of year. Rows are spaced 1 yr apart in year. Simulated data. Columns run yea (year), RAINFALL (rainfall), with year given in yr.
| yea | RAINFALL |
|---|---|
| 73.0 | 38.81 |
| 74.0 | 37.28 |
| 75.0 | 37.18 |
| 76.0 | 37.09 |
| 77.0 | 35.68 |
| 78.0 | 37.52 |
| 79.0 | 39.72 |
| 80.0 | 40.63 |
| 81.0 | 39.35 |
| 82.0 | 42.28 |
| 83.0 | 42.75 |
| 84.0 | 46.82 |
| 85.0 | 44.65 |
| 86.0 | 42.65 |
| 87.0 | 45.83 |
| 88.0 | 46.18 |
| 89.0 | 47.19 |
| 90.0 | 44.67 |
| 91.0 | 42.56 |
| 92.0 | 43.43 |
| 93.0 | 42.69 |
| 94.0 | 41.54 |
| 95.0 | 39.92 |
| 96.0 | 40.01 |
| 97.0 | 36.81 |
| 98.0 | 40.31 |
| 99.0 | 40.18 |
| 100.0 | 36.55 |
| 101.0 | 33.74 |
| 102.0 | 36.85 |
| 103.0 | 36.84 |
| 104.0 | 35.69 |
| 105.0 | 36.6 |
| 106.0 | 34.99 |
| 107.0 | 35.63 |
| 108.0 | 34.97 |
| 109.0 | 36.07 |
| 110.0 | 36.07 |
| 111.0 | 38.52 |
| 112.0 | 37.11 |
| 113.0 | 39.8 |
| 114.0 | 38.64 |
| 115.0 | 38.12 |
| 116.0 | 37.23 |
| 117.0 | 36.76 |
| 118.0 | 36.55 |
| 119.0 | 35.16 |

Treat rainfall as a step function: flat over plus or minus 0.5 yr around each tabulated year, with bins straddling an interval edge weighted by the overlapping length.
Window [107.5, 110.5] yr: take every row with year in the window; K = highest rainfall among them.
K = 36.07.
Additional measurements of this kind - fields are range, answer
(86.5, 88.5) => 46.18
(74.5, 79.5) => 39.72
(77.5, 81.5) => 40.63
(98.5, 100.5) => 40.18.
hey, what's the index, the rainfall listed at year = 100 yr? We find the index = 36.55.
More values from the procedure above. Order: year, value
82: 42.28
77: 35.68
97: 36.81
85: 44.65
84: 46.82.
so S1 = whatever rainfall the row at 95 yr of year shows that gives 39.92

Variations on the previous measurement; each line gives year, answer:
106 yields 34.99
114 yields 38.64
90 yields 44.67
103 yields 36.84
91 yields 42.56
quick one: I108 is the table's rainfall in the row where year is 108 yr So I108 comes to 34.97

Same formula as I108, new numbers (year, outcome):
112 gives 37.11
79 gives 39.72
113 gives 39.8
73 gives 38.81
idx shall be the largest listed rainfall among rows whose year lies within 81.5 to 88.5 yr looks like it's 46.82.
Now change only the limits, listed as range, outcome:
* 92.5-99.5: 42.69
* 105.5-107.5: 35.63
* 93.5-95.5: 41.54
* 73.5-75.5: 37.28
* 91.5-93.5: 43.43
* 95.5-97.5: 40.01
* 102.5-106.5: 36.84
